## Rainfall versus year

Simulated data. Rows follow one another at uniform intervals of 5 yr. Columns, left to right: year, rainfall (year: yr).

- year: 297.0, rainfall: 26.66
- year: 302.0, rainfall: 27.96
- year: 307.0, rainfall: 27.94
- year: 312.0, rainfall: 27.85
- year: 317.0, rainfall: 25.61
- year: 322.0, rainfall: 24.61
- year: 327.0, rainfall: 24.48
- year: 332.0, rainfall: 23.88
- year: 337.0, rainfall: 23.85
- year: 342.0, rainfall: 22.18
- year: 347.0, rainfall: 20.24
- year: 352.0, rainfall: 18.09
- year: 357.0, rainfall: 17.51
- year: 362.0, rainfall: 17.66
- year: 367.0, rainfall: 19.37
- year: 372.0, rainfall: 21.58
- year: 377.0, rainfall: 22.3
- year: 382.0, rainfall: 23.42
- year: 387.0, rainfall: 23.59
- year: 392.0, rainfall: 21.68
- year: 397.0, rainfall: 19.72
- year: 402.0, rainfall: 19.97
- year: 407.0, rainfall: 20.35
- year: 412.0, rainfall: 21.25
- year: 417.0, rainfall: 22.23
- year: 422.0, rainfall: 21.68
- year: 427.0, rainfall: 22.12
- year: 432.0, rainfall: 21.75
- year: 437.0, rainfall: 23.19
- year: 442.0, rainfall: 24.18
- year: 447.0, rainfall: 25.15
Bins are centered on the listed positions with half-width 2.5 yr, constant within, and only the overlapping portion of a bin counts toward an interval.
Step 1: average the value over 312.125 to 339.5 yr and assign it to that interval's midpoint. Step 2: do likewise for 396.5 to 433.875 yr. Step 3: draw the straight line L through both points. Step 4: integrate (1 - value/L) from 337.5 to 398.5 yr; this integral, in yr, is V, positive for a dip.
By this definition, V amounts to 6.12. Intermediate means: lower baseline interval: 24.8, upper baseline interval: 21.2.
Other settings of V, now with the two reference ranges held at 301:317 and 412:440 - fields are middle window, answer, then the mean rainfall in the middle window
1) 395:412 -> 2.2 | 20.2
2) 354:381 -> 5.4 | 19.9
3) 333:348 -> 2.1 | 22.5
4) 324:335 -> 1.0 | 24.2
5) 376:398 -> 1.5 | 22.3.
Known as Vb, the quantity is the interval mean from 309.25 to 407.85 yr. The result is 21.9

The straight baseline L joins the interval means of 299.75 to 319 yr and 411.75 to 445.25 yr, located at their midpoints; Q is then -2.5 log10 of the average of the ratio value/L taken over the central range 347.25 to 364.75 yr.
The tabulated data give 0.37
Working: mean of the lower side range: 27.4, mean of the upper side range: 22.5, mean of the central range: 18.1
